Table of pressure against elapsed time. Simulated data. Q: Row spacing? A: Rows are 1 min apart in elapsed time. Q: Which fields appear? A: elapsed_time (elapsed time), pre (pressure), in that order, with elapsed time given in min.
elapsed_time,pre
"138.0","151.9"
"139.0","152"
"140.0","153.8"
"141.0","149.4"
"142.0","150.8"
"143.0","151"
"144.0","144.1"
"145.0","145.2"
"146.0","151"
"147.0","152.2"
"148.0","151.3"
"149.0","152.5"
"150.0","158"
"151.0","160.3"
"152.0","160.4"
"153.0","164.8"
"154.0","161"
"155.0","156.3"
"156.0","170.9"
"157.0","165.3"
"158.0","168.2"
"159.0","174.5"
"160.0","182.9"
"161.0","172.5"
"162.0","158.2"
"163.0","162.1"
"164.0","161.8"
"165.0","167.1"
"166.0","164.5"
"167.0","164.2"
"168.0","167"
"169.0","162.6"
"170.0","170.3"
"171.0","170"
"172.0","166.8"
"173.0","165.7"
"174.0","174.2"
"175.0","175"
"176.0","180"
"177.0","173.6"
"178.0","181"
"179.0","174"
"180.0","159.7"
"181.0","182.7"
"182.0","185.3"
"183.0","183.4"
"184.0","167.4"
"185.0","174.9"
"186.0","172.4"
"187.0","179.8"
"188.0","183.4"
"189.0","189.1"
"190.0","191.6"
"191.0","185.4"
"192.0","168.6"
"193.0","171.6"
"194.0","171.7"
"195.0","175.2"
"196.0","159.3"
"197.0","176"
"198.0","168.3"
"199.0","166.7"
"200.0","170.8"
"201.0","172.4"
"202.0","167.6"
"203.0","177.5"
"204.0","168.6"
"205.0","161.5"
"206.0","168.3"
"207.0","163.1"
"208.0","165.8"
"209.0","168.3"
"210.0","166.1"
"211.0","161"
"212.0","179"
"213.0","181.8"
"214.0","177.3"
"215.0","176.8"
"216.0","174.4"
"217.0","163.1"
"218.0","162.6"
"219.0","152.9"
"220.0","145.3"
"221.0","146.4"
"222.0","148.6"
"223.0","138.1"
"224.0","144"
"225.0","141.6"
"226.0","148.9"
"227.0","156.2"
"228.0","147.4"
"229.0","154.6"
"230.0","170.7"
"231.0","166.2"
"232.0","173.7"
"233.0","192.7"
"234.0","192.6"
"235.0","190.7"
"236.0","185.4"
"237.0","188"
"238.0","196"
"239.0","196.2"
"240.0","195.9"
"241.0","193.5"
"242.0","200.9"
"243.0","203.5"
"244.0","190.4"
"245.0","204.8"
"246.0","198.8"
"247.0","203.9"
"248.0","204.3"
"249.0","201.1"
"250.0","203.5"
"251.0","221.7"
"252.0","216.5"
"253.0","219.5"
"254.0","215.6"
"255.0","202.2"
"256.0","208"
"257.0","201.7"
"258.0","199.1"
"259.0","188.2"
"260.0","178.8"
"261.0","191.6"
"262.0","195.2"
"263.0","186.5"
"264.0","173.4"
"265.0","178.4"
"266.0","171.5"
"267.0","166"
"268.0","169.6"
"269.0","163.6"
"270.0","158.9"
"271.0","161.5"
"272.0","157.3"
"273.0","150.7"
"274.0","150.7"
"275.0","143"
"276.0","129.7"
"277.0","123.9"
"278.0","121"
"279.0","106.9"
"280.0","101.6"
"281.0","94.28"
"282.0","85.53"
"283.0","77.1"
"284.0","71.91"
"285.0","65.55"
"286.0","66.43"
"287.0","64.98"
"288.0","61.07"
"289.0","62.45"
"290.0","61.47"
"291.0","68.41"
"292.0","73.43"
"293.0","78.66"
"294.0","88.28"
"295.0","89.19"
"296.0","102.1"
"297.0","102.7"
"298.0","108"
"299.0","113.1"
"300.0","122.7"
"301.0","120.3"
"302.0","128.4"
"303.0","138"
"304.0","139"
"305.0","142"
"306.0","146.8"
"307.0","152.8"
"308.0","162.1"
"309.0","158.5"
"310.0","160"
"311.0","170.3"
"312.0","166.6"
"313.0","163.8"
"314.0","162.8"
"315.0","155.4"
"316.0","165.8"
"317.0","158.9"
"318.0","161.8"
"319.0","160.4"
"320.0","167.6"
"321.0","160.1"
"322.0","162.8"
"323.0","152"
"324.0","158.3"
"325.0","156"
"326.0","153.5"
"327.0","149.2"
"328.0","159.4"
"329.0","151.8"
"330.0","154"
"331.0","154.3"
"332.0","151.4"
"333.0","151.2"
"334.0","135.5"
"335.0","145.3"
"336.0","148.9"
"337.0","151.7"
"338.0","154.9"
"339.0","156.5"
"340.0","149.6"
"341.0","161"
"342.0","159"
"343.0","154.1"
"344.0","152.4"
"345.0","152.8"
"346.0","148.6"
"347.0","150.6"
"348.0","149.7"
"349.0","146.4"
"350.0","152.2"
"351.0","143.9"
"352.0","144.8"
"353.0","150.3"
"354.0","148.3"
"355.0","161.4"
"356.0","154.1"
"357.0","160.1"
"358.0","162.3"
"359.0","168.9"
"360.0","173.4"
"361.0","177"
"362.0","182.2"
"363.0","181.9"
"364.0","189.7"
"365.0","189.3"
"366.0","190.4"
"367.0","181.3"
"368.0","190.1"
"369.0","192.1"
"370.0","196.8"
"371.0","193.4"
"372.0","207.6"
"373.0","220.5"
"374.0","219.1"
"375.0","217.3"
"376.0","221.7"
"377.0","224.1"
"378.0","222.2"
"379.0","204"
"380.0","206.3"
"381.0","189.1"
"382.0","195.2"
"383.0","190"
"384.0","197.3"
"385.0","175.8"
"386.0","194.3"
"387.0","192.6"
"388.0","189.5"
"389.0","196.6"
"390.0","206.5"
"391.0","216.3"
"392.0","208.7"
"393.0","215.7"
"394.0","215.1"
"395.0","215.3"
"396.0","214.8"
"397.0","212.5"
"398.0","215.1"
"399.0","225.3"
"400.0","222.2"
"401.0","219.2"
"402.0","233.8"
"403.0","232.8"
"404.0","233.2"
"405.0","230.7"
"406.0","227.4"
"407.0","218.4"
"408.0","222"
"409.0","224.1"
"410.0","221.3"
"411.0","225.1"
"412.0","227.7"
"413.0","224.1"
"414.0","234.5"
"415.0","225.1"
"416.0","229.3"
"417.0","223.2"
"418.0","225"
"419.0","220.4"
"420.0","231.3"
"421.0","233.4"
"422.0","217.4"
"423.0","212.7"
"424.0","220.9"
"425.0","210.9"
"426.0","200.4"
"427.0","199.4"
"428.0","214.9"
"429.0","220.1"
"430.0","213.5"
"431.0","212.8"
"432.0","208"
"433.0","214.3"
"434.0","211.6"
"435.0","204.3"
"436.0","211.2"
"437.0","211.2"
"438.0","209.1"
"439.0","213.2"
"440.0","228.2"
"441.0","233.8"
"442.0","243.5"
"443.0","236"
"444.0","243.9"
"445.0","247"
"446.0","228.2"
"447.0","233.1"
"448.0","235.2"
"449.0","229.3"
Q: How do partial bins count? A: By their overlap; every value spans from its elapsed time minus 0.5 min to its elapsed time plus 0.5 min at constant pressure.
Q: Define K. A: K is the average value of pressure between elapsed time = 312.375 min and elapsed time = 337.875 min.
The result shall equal 156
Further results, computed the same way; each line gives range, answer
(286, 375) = 149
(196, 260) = 179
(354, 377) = 188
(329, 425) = 192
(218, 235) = 159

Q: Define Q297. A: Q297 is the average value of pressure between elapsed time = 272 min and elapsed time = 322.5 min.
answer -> 122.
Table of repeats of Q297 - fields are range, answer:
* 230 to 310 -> 152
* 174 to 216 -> 174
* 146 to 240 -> 169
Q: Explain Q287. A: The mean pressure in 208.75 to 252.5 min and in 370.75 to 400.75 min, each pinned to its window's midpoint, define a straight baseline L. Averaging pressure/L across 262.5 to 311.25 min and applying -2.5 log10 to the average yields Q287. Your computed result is 0.472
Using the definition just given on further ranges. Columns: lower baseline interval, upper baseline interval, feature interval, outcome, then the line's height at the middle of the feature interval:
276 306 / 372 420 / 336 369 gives 0.027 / 166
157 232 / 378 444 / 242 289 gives 0.150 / 184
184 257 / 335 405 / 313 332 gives 0.165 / 184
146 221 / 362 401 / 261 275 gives 0.097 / 184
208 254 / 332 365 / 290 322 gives 0.221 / 165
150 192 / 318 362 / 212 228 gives 0.061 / 167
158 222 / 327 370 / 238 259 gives -0.216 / 167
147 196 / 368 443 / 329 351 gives 0.315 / 202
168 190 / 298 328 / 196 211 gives 0.017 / 171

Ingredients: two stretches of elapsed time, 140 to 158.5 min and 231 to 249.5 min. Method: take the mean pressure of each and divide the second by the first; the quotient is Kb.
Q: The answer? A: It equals 1.24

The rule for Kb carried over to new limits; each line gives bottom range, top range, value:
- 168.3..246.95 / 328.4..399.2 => 1.04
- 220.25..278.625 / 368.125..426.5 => 1.21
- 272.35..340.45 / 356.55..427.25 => 1.60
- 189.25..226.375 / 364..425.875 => 1.28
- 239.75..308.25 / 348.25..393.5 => 1.28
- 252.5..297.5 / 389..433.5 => 1.64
